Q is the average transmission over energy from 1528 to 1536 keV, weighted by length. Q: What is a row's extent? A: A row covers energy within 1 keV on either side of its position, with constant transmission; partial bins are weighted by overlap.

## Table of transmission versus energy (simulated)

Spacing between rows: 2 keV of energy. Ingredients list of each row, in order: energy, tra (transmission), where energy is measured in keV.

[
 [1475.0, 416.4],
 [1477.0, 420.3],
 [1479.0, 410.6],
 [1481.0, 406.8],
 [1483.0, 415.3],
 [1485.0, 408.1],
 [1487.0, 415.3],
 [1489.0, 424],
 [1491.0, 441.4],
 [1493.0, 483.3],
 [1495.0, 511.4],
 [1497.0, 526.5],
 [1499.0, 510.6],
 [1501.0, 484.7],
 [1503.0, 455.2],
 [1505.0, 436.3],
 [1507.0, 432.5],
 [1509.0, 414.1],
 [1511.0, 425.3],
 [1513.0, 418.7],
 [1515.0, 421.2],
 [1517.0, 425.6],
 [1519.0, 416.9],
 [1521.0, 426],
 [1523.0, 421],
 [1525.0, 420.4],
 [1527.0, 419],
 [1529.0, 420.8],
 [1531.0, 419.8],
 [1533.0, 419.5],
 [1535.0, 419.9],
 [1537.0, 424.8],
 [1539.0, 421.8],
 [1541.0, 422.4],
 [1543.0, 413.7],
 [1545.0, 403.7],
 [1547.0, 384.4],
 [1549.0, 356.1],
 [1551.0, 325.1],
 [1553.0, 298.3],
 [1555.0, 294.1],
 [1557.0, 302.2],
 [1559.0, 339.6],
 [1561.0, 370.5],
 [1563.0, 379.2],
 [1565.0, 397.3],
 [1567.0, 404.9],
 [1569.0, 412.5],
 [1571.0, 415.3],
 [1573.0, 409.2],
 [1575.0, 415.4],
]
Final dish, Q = 420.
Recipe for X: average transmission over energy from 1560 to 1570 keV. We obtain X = 393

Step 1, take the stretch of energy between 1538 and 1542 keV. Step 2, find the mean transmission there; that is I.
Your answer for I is 422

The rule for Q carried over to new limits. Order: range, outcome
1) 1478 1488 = 411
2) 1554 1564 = 337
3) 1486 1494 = 441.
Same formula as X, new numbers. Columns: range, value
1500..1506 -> 459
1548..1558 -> 315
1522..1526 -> 421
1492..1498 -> 507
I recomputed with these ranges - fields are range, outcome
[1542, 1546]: 409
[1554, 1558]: 298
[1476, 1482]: 413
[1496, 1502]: 507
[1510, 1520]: 422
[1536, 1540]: 423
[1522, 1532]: 420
